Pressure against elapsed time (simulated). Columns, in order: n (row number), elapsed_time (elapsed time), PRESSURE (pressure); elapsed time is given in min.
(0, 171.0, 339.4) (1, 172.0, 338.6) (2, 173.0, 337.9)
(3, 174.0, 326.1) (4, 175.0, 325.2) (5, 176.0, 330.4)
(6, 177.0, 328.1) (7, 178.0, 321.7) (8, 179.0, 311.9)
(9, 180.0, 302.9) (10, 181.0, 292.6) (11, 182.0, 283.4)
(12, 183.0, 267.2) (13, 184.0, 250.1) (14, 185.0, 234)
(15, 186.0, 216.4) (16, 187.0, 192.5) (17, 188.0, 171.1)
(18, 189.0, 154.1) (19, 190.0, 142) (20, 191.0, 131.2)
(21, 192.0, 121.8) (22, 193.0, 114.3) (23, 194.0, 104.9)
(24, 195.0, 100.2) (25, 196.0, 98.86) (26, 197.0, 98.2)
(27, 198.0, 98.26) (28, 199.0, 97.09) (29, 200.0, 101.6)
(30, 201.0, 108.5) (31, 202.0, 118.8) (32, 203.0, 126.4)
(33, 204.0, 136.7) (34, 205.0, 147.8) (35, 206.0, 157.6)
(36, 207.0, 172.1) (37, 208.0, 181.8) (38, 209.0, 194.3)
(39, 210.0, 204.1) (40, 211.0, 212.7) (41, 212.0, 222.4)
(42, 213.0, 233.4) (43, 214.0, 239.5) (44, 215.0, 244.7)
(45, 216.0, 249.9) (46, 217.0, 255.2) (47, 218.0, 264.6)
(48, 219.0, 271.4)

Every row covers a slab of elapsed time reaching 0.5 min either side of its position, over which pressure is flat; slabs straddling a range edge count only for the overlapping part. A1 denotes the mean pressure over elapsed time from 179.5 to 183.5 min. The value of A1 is 287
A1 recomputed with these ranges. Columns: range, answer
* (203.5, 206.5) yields 147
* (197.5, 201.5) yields 101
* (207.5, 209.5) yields 188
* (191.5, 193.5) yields 118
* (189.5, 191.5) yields 137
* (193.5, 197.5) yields 101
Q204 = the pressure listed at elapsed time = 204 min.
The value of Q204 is 136.7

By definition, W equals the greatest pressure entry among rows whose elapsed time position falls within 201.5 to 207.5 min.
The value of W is 172.1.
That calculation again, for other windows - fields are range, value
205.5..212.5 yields 222.4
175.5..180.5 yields 330.4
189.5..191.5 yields 142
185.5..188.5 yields 216.4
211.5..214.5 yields 239.5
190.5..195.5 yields 131.2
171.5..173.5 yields 338.6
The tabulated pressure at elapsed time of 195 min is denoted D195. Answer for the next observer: 100.2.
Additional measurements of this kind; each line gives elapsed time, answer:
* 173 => 337.9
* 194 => 104.9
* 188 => 171.1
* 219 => 271.4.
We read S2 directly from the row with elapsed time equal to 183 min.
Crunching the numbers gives 267.2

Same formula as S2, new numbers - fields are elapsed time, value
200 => 101.6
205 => 147.8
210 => 204.1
